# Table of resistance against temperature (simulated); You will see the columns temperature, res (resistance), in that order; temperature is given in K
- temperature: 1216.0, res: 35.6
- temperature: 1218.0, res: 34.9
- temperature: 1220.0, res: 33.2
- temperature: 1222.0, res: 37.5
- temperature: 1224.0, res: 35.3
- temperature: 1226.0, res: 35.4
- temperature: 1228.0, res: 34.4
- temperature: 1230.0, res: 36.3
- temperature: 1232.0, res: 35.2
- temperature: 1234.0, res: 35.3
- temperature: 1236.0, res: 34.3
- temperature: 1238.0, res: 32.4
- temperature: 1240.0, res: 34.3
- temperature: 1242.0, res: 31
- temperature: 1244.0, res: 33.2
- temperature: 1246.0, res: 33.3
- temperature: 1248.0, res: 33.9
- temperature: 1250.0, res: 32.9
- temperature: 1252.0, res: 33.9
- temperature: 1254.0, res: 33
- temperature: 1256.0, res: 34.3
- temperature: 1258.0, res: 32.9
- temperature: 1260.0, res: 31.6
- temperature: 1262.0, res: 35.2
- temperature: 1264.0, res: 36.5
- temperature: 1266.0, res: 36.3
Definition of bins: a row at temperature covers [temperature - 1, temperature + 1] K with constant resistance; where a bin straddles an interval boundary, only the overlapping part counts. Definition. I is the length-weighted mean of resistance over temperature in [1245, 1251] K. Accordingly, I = 33.4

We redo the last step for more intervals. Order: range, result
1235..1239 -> 33.3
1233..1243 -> 33.5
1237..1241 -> 33.3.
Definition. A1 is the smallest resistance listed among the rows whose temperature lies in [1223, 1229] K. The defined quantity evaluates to 34.4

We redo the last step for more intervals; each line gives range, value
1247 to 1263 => 31.6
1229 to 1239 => 32.4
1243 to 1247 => 33.2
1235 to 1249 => 31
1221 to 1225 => 35.3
